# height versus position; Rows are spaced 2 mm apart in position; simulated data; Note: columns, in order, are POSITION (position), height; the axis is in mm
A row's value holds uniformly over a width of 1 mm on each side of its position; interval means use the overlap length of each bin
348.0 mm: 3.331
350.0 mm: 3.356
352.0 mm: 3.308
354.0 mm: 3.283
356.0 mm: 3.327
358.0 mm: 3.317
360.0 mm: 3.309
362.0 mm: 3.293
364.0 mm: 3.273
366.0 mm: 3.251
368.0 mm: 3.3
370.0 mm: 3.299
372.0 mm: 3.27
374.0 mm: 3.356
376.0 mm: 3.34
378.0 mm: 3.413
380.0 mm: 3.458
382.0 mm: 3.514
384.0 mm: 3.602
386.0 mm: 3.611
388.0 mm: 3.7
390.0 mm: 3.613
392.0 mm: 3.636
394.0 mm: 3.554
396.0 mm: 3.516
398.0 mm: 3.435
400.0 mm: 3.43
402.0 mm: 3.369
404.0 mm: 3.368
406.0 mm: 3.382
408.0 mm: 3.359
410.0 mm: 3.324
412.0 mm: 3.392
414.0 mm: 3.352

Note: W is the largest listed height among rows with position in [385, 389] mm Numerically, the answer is 3.7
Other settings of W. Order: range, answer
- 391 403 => 3.636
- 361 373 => 3.3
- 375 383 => 3.514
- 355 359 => 3.327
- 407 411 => 3.359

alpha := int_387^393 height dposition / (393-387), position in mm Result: 3.65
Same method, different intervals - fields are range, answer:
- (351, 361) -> 3.31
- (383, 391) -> 3.63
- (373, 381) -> 3.39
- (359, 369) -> 3.29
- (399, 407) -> 3.39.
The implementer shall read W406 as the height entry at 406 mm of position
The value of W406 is 3.382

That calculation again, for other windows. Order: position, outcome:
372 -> 3.27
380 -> 3.458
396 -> 3.516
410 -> 3.324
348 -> 3.331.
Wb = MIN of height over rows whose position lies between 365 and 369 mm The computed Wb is 3.251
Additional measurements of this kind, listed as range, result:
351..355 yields 3.283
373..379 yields 3.34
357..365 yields 3.273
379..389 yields 3.458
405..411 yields 3.324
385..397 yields 3.516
